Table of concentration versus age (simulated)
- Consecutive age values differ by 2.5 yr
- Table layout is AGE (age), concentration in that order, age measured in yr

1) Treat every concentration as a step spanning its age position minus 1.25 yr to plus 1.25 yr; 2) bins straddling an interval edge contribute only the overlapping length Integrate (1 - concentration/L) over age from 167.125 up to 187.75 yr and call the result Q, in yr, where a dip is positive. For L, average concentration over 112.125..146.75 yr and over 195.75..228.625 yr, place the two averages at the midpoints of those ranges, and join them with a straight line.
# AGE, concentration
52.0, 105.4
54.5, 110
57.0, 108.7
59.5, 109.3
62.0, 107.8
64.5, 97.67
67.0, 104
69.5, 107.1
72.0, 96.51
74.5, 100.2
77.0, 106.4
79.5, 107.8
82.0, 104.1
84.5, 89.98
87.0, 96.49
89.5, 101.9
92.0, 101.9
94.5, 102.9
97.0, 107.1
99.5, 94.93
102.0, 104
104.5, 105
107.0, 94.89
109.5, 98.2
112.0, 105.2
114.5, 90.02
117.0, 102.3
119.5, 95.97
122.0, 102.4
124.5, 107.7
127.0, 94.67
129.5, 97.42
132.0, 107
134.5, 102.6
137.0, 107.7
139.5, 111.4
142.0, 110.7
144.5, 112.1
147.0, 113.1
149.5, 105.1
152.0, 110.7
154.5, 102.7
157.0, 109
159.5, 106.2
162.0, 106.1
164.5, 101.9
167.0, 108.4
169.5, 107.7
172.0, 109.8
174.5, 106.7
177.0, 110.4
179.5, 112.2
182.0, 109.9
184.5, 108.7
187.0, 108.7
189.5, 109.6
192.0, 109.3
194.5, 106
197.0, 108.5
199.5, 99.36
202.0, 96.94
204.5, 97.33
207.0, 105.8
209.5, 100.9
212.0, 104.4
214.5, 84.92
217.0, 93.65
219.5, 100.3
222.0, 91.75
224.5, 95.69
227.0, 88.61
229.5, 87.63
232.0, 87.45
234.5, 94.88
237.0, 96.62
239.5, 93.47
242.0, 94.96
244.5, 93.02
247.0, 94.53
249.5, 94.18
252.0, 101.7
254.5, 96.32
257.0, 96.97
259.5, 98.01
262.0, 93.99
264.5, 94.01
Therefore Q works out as -1.9 yr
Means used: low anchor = 104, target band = 109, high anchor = 97.4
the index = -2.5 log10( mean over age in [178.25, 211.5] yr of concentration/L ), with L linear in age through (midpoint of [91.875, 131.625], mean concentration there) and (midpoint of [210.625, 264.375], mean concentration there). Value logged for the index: -0.10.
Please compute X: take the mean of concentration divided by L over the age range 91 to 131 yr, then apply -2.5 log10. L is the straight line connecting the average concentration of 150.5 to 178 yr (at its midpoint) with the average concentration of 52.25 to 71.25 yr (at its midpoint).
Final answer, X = 0.07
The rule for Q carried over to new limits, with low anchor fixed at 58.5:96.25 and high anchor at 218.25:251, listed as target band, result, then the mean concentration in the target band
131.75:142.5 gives -0.96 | 108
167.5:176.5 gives -1.06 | 108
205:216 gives -0.47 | 98.8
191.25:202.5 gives -1.03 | 104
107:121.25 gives 0.29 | 98.2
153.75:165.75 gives -0.94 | 105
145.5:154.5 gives -0.97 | 109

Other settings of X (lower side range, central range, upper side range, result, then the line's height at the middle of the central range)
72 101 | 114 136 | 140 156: 0.060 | 106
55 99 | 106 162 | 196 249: -0.043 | 100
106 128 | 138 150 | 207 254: -0.132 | 98.1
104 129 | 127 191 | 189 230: -0.088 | 99.2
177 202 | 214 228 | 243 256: 0.095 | 101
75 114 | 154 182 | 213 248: -0.117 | 96.6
